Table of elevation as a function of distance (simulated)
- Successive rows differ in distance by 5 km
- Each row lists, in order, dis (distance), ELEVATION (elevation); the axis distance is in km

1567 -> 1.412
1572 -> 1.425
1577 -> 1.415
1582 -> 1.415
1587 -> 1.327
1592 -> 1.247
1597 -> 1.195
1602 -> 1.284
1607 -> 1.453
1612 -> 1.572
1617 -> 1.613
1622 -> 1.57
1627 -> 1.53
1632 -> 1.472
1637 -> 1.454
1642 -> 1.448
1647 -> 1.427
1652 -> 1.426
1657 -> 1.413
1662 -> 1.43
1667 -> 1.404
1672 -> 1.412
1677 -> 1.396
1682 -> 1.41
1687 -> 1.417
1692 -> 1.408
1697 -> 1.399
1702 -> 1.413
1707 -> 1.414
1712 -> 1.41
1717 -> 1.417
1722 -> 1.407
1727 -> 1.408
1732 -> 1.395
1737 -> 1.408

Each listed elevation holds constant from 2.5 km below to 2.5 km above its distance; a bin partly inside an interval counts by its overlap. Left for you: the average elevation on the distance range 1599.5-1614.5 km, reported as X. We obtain 1.44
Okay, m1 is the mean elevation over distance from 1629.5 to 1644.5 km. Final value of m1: 1.46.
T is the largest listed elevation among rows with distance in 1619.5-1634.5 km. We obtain 1.57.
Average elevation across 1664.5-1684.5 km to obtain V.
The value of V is 1.41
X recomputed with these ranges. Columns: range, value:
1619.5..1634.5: 1.52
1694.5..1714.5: 1.41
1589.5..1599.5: 1.22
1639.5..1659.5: 1.43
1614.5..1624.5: 1.59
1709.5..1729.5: 1.41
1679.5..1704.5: 1.41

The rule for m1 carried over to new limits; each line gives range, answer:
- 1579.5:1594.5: 1.33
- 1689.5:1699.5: 1.4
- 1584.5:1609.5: 1.3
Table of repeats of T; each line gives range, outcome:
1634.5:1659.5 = 1.454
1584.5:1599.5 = 1.327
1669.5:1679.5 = 1.412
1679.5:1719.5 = 1.417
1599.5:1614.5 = 1.572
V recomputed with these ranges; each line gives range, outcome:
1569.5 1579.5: 1.42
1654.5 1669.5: 1.42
